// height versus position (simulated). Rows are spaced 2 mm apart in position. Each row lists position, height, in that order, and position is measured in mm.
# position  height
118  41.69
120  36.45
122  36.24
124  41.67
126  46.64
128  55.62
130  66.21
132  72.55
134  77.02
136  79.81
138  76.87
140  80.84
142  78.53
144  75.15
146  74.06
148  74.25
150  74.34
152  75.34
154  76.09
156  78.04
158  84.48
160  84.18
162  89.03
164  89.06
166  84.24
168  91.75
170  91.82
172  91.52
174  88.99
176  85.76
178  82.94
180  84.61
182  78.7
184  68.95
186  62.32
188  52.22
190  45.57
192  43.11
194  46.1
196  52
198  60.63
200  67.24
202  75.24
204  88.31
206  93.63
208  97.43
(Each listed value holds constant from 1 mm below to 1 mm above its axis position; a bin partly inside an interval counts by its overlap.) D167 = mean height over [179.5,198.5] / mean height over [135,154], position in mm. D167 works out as 0.8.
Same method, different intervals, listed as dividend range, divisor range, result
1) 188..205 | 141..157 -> 0.78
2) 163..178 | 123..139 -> 1.37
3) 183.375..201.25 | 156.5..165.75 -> 0.64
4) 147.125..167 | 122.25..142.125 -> 1.23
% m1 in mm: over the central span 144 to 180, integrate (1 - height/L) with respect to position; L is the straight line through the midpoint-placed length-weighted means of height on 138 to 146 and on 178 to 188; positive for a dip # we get -3.93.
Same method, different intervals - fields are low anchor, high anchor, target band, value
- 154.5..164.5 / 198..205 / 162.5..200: 3.48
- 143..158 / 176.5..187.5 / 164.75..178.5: -2.39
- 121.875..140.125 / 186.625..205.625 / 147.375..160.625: -3.29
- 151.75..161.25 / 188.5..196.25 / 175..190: -4.15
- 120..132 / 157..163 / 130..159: -3.38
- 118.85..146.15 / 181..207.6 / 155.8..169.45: -4.71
